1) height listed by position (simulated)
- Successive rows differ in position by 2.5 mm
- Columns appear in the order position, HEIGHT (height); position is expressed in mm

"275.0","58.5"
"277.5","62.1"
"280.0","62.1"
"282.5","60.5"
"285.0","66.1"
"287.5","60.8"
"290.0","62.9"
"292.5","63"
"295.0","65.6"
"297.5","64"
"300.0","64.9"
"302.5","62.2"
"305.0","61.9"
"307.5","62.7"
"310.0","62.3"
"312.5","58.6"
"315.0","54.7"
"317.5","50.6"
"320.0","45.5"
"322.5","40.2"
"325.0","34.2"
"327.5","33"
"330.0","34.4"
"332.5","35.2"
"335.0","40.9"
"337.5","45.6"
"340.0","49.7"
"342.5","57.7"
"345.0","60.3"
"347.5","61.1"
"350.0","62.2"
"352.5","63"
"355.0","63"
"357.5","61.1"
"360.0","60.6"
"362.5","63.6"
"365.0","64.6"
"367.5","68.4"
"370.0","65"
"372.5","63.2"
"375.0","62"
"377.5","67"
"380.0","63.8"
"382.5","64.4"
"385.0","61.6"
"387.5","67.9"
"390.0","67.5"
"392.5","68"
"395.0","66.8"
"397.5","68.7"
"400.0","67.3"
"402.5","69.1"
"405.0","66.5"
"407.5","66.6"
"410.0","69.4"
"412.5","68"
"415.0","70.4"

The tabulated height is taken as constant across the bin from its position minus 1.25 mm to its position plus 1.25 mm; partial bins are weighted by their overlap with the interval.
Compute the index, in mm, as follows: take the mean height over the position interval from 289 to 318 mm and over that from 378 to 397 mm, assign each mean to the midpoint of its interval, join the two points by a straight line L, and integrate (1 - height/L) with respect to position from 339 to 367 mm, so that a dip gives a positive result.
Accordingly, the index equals 1.4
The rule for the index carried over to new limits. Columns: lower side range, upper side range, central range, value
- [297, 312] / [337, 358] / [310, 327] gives 3.8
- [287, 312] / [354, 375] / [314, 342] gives 9.2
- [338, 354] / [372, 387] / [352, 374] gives -0.9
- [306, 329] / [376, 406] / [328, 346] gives 2.8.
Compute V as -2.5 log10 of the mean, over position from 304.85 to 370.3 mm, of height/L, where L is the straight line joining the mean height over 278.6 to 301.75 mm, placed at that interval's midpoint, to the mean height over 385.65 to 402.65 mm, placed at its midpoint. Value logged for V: 0.211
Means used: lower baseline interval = 63.3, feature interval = 53.8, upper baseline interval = 67.6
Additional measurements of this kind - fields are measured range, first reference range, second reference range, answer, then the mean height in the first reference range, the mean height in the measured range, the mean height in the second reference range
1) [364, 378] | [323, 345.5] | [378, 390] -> -0.10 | 42.8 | 64.9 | 64.9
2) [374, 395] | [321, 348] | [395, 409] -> -0.07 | 44.3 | 65.4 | 67.6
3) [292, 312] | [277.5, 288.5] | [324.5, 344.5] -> -0.15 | 62.4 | 63.2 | 42.3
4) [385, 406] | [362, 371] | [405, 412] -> -0.01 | 65.6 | 67.4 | 67.7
